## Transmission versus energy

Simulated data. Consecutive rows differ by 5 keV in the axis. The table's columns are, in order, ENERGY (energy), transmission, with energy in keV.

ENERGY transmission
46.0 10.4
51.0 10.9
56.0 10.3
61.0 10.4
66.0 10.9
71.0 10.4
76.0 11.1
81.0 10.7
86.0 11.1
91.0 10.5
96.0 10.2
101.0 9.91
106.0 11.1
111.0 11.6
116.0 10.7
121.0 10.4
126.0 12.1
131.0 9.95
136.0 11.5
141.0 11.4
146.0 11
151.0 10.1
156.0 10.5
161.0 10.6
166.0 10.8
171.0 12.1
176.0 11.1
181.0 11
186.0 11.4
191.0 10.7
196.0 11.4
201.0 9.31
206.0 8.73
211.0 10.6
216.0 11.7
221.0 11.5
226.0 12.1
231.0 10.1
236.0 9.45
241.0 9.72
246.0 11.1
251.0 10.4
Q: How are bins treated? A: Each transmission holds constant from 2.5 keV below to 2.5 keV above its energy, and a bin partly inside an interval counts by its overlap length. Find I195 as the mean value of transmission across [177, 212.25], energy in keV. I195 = 10.5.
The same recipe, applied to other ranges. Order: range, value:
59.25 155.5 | 10.8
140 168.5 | 10.7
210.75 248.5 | 10.8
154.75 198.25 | 11.1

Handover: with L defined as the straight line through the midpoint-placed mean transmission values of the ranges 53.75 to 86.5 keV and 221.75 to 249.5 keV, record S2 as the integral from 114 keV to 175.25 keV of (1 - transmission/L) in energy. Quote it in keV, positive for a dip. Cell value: -1.8 keV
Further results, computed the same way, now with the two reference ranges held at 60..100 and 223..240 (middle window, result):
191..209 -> 1.0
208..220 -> -0.7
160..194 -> -1.8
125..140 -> -0.7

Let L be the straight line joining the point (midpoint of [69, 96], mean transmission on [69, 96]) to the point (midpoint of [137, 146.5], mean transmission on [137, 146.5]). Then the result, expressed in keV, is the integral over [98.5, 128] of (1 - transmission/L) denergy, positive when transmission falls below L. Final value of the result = 0.18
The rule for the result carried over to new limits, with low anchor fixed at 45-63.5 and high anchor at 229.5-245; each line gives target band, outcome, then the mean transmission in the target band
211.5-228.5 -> -2.9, 11.6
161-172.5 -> -1.2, 11.2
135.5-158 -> -1.5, 10.9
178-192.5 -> -1.5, 11.1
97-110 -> -0.3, 10.6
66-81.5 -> -0.5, 10.8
